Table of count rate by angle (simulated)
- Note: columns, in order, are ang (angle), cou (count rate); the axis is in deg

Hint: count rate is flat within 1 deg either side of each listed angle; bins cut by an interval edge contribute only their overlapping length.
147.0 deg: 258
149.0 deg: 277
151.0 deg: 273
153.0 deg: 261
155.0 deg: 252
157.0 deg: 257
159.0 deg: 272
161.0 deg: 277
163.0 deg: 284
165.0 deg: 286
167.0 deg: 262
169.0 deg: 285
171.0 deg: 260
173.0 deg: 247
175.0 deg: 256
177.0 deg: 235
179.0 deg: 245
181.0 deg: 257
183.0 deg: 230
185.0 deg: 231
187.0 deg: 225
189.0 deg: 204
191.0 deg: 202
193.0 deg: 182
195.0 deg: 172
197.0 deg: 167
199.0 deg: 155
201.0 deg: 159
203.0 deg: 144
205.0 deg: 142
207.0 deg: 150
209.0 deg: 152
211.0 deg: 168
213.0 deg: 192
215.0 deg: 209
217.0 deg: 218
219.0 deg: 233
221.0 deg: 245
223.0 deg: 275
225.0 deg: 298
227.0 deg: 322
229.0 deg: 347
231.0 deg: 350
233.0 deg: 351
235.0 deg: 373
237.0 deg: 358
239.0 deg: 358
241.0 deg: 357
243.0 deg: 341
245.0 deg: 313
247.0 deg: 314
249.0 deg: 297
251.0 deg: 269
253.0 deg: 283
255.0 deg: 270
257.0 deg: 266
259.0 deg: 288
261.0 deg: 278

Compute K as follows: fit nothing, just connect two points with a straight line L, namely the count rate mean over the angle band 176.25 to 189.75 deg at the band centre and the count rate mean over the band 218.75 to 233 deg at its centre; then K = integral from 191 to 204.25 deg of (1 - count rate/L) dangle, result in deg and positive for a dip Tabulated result 4.7 deg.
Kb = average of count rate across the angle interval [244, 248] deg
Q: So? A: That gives 314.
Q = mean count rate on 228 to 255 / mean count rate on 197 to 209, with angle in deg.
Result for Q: 2.17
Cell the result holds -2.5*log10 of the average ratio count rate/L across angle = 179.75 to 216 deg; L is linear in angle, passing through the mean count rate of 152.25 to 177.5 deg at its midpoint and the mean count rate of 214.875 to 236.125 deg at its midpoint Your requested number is 0.45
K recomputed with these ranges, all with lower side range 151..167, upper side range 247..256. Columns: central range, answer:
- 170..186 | 1.6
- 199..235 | 5.7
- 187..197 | 3.0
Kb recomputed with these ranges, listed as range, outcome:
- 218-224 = 251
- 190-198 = 181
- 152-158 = 257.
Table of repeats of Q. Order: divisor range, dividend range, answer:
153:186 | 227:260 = 1.24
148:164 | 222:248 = 1.25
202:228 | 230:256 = 1.54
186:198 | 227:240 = 1.84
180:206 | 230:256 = 1.71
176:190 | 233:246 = 1.51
